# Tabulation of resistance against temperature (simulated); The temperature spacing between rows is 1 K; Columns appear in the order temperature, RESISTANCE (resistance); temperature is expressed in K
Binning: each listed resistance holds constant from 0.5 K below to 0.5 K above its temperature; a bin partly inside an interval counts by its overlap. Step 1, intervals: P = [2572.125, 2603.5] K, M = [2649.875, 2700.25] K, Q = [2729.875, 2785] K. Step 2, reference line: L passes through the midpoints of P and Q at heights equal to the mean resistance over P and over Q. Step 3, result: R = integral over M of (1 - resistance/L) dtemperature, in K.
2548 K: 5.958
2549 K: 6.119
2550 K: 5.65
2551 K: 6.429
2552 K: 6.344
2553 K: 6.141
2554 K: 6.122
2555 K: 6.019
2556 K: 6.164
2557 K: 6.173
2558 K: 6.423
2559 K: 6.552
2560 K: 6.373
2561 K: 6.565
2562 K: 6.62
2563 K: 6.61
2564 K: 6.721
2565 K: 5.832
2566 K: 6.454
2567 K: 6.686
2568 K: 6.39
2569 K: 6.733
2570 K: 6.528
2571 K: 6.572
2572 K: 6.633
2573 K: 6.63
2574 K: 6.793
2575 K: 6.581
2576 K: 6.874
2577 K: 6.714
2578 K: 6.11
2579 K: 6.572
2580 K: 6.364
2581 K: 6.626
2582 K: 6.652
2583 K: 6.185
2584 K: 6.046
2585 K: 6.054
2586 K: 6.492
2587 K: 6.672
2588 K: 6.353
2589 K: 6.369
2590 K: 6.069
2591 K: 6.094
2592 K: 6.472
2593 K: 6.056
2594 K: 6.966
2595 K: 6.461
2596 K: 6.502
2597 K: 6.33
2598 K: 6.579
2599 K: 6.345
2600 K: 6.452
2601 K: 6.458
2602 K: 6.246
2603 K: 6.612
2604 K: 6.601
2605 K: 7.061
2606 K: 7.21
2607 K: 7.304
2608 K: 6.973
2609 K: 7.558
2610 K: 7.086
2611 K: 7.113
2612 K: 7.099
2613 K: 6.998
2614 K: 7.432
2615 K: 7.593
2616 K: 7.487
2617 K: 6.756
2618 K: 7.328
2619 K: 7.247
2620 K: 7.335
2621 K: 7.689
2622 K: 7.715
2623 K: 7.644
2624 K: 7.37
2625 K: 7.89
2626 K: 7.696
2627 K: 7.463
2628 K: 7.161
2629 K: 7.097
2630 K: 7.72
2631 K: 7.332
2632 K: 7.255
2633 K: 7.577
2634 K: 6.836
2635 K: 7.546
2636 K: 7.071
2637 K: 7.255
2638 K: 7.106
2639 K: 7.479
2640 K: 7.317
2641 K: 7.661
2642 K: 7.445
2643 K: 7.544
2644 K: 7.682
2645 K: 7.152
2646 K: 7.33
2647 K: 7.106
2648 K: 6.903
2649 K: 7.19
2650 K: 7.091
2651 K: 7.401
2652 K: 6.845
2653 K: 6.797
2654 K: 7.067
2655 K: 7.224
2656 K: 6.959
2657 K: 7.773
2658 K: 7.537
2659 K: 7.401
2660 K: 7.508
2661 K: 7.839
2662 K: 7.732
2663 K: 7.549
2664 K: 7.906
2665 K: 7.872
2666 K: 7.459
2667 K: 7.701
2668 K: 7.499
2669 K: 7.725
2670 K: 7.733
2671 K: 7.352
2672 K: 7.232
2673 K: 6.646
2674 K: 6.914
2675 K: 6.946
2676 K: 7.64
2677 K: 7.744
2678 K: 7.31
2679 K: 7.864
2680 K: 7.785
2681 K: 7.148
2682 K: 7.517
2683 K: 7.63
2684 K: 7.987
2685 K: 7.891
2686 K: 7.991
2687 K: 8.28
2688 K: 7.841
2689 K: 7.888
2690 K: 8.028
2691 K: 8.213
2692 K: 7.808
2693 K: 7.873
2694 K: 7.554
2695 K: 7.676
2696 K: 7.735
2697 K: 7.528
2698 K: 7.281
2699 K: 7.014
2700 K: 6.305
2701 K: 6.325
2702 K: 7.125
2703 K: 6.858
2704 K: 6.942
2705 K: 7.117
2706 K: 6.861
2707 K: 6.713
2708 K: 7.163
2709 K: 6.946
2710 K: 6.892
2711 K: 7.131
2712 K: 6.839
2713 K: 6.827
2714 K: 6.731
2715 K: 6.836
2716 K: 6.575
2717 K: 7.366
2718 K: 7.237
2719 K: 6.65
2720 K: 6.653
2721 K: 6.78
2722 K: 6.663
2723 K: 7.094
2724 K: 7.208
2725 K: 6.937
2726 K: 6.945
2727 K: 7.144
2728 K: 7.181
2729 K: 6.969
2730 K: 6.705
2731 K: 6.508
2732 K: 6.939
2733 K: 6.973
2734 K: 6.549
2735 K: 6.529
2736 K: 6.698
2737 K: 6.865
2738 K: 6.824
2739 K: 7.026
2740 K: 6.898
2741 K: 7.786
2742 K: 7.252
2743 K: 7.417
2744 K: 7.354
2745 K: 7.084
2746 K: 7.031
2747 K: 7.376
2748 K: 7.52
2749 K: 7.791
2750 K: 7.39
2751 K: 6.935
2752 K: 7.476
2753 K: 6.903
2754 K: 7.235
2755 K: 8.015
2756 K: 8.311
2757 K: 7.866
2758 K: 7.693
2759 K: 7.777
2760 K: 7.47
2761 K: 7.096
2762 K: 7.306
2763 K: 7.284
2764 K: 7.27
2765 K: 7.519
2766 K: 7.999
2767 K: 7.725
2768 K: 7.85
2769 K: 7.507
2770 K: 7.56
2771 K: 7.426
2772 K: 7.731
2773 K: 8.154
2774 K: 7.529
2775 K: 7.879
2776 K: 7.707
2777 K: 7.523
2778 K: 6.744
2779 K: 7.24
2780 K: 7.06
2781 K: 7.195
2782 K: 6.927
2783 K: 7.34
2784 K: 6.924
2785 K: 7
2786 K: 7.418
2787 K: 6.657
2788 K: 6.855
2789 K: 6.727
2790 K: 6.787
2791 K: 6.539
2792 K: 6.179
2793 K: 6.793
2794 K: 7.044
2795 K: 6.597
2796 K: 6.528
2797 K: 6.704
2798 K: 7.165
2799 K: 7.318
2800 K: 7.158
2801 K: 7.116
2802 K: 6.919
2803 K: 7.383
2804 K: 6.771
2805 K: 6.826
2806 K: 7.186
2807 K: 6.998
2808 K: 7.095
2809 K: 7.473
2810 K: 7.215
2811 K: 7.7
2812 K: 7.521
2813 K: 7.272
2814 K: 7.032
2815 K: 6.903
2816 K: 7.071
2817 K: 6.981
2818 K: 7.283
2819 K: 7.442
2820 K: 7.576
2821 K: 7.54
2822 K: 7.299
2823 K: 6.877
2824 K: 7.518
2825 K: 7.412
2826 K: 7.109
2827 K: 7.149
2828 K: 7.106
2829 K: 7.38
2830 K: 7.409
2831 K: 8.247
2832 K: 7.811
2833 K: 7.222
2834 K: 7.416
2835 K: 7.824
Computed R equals -4.6 K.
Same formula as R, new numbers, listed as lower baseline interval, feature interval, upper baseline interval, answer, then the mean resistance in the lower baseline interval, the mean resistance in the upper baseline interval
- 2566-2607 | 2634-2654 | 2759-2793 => -1.5 K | 6.51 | 7.28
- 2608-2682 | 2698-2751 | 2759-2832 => 2.4 K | 7.37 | 7.23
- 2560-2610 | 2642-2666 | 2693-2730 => -2.0 K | 6.55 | 7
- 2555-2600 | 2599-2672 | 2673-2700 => -2.4 K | 6.45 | 7.61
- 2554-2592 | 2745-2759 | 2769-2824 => -1.0 K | 6.44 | 7.15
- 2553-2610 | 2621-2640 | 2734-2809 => -2.0 K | 6.51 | 7.22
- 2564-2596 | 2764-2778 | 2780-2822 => -1.4 K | 6.46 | 7.06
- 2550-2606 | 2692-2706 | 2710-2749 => -0.6 K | 6.44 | 6.99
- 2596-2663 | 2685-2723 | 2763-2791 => 0.4 K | 7.22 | 7.33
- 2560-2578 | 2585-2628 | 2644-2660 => -0.4 K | 6.57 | 7.21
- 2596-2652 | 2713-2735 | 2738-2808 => 1.1 K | 7.19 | 7.25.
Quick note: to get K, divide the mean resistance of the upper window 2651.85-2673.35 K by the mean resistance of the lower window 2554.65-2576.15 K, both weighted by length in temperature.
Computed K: 1.1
